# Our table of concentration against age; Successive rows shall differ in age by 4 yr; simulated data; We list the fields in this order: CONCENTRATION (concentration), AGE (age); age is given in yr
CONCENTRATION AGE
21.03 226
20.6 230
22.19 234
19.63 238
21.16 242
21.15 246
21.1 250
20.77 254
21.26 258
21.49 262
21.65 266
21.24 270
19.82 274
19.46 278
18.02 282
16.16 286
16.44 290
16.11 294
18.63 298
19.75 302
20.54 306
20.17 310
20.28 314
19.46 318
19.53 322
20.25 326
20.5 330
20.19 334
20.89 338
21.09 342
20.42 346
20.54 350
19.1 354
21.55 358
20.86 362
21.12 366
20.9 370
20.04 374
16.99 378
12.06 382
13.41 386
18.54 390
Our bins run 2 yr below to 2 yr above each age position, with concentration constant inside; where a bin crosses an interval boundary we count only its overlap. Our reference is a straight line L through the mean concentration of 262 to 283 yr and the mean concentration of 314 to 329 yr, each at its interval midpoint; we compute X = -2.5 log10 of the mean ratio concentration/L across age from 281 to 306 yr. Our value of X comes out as 0.14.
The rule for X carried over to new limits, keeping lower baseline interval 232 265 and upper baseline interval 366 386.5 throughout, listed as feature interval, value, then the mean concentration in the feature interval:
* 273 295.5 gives 0.14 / 17.6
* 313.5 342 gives -0.08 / 20.2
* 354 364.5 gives -0.17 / 20.8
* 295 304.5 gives 0.04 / 18.9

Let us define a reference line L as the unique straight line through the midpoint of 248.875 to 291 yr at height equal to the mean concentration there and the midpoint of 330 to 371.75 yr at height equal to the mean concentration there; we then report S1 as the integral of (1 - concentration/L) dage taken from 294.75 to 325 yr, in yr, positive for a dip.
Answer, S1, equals 0.90 yr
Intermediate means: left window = 19.8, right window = 20.7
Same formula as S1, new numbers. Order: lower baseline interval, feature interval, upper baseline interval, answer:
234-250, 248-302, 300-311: 2.93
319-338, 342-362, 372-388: -2.70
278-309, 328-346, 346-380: -1.15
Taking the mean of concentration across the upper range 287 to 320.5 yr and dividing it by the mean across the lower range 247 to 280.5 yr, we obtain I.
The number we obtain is 0.91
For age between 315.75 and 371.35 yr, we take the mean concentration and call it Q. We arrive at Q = 20.5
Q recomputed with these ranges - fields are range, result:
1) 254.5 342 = 19.7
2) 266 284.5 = 19.8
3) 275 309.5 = 18.3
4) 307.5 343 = 20.2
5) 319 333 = 20.1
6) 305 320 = 20.1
